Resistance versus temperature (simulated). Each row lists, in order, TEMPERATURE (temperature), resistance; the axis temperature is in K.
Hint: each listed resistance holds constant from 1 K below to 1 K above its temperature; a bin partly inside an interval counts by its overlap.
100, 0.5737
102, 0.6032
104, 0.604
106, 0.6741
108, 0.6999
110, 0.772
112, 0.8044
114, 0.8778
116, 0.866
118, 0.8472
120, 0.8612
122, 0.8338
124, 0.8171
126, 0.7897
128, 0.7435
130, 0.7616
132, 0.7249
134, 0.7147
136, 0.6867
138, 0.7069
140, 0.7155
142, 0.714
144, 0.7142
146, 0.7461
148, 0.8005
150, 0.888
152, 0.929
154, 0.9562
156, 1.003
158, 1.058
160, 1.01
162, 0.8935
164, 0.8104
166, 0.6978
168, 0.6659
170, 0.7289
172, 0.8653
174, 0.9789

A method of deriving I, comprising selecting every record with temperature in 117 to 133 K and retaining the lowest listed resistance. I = 0.7249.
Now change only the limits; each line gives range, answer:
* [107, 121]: 0.6999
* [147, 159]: 0.8005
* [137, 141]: 0.7069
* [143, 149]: 0.7142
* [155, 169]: 0.6659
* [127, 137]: 0.6867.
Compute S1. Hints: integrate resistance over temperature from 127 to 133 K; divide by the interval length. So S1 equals 0.743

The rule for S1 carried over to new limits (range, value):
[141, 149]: 0.744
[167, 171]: 0.697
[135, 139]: 0.697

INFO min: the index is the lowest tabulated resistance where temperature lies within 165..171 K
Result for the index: 0.6659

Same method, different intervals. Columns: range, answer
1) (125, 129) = 0.7435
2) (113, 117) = 0.866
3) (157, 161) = 1.01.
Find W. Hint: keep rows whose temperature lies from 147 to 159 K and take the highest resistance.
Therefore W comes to 1.058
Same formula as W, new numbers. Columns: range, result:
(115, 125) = 0.866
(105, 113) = 0.8044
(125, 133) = 0.7897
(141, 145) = 0.7142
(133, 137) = 0.7147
